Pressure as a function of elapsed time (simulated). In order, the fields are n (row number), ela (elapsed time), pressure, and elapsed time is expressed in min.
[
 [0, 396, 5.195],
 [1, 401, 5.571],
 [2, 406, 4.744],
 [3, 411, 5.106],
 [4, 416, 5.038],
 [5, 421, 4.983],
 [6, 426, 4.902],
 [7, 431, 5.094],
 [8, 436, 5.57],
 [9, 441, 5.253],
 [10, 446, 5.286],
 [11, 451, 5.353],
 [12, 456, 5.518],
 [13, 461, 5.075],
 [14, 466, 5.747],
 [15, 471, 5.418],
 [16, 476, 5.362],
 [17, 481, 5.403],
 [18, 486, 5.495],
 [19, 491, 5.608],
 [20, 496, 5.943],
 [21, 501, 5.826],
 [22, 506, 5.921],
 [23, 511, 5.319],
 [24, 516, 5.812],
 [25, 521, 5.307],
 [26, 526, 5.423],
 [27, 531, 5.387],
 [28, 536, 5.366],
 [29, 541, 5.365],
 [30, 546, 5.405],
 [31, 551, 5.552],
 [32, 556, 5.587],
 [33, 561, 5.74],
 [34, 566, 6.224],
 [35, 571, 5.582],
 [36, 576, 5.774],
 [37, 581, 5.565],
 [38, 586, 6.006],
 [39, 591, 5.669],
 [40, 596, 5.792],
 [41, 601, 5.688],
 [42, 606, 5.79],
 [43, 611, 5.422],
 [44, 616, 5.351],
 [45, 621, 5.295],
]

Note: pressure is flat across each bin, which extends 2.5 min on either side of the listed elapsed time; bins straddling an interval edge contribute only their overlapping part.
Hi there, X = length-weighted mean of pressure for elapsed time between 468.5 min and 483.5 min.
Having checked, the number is 5.39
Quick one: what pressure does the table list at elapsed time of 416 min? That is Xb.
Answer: 5.038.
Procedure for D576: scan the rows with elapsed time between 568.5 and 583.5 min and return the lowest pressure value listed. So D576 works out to 5.565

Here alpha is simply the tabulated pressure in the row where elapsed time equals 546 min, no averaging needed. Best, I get 5.405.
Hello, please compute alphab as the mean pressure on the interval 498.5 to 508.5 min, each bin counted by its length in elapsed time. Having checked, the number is 5.87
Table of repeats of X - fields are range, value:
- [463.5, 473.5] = 5.58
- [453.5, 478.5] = 5.42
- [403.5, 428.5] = 4.95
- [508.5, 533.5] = 5.45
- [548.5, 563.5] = 5.63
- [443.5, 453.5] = 5.32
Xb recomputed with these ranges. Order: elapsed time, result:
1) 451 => 5.353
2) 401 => 5.571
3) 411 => 5.106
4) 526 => 5.423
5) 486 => 5.495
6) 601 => 5.688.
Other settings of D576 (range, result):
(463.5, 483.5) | 5.362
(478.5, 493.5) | 5.403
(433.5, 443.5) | 5.253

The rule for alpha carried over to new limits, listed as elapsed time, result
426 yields 4.902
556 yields 5.587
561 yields 5.74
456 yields 5.518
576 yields 5.774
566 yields 6.224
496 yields 5.943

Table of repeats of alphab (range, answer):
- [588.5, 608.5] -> 5.73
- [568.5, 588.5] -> 5.73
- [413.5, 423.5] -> 5.01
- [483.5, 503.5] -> 5.72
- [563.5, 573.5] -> 5.9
